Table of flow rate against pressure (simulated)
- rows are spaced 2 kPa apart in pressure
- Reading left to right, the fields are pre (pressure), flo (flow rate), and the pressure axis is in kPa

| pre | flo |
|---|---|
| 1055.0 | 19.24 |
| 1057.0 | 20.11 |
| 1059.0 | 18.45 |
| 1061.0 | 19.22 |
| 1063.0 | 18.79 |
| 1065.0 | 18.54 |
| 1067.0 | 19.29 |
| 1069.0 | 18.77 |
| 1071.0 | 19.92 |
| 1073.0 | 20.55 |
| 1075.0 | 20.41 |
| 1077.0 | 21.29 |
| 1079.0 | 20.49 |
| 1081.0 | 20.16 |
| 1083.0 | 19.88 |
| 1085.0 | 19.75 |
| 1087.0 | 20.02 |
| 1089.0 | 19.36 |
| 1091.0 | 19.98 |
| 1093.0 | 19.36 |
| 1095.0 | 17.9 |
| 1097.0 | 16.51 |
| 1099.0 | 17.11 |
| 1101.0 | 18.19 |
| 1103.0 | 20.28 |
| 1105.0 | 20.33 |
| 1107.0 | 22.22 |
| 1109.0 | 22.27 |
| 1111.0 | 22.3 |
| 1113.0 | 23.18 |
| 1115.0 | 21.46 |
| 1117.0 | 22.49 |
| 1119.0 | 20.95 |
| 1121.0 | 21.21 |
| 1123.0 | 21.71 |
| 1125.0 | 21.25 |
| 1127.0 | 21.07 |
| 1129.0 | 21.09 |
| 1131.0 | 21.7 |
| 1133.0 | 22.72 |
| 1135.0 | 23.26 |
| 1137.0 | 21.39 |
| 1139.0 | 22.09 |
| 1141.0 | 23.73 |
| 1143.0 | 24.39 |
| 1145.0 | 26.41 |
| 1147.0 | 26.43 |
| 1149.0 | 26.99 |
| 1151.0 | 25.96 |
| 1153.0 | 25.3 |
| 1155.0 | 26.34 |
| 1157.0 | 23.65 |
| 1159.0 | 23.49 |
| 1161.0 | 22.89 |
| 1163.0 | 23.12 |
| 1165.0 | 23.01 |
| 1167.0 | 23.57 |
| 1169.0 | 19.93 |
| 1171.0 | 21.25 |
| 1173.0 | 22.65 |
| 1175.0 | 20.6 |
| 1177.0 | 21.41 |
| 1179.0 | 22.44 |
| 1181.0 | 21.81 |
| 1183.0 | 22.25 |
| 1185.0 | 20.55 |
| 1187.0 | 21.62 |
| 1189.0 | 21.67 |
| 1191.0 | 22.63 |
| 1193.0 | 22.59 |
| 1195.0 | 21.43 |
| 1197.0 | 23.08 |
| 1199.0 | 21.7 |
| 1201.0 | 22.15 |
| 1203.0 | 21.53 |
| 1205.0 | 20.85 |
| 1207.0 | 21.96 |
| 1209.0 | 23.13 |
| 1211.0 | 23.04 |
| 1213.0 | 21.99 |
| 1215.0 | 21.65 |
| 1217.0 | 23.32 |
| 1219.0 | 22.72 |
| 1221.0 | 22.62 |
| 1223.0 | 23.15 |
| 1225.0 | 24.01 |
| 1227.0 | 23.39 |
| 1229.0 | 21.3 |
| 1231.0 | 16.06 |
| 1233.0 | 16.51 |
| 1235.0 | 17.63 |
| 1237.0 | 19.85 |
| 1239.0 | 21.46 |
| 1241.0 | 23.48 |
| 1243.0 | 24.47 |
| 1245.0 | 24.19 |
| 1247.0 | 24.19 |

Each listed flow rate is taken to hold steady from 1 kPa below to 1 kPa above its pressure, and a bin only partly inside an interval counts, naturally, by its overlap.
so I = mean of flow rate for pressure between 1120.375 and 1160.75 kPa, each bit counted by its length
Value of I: 23.5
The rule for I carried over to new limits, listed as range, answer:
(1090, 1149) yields 21.6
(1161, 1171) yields 22.3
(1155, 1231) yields 22.2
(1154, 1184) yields 22.6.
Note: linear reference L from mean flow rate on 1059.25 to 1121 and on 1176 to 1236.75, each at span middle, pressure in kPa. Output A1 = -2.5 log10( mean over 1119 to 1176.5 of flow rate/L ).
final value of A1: -0.11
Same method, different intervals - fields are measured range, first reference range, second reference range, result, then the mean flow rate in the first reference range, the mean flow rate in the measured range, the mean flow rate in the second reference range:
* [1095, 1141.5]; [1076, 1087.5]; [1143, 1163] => 0.08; 20.3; 21.1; 25.1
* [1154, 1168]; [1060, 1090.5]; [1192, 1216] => -0.12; 19.8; 23.7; 22.1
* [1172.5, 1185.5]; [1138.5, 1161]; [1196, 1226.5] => 0.10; 25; 21.7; 22.5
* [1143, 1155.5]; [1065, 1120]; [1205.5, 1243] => -0.25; 20.1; 26.1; 21.6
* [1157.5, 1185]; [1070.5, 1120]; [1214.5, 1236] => -0.07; 20.3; 22.2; 21.1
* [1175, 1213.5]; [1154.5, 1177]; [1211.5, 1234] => 0.01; 22.6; 22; 21.6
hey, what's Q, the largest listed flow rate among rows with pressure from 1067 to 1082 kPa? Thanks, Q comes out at 21.29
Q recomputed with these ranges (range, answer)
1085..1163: 26.99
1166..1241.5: 24.01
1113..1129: 23.18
